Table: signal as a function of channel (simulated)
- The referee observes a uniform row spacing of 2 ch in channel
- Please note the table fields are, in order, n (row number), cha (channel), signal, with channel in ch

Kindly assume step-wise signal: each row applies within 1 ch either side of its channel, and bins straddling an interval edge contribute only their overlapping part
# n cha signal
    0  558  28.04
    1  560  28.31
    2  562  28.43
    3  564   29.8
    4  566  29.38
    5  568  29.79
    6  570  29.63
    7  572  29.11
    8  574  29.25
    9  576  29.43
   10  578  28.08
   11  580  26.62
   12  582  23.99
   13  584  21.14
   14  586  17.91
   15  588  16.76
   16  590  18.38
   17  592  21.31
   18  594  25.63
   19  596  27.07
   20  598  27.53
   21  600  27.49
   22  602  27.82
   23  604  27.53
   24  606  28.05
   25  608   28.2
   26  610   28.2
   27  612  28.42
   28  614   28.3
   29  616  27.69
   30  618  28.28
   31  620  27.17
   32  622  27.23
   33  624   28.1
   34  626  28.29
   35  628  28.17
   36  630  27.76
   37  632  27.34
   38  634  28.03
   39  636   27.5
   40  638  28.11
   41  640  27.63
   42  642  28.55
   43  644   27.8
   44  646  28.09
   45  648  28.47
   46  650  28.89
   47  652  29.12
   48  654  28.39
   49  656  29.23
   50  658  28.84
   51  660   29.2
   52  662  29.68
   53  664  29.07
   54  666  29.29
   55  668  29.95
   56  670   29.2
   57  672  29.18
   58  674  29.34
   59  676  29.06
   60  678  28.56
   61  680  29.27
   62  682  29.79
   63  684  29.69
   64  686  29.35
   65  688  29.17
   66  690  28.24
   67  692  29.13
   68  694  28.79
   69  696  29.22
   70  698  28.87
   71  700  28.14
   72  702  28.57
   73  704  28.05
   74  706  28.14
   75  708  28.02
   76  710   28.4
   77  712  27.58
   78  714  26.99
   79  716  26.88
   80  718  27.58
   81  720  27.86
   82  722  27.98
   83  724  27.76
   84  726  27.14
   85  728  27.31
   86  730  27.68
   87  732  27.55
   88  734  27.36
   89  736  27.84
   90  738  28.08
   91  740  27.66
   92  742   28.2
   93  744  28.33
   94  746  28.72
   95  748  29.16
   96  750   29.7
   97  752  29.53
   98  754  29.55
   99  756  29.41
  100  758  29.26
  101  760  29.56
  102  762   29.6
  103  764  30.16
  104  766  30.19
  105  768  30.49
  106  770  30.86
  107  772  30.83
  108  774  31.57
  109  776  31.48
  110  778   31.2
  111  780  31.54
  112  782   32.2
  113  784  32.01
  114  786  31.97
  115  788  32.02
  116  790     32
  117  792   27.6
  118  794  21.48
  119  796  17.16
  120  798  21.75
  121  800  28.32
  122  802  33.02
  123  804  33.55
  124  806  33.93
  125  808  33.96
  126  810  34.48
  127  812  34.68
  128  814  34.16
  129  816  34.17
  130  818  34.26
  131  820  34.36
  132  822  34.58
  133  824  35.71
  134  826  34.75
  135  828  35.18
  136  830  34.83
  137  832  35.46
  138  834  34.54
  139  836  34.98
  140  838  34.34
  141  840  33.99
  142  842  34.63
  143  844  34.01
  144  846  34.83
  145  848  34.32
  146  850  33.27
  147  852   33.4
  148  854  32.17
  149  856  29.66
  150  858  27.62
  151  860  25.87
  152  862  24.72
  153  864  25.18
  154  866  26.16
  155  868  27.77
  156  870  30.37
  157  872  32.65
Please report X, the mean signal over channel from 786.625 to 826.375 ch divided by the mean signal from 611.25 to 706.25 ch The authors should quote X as 1.1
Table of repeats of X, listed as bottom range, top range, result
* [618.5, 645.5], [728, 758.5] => 1.02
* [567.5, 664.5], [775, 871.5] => 1.16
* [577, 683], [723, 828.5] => 1.11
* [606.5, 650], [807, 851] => 1.23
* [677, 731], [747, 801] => 1.03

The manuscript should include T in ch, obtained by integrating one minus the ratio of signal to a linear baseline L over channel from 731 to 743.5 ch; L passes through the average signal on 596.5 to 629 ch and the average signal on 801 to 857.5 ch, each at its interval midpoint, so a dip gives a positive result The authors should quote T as 1.4 ch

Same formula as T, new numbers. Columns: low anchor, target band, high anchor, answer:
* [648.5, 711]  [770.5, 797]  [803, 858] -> 2.4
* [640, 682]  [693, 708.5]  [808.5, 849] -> 0.9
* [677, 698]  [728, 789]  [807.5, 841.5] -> 4.3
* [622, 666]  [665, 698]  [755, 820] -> -0.2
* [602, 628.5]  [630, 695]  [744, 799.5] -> -1.0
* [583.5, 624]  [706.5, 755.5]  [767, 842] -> 2.7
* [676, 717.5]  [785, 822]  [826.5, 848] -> 2.7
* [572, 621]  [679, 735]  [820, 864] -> 1.5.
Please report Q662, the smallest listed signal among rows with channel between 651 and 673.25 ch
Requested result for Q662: 28.39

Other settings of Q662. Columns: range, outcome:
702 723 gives 26.88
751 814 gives 17.16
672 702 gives 28.14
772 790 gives 30.83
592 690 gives 21.31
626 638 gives 27.34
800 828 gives 28.32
